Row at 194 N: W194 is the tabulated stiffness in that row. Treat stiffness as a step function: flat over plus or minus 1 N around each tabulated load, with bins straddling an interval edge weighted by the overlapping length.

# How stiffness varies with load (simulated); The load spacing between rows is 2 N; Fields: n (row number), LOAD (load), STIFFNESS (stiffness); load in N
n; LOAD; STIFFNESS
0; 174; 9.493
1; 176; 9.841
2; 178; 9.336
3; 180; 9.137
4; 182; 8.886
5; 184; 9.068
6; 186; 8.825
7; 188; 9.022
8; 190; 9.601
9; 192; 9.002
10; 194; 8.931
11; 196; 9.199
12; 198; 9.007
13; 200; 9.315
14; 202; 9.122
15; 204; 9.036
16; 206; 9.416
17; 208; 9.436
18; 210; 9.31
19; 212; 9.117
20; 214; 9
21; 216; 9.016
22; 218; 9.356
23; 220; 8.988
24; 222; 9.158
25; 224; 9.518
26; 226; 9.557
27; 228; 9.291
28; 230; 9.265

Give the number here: 8.931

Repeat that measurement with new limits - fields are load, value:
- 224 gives 9.518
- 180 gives 9.137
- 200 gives 9.315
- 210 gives 9.31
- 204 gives 9.036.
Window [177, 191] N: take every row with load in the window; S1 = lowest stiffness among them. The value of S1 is 8.825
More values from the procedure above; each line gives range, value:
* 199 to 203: 9.122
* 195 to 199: 9.007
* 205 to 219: 9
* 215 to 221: 8.988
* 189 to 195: 8.931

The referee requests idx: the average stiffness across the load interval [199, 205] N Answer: 9.16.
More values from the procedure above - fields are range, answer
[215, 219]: 9.19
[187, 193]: 9.21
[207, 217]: 9.18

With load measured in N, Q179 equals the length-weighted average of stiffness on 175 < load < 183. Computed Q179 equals 9.3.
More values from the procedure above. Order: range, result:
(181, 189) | 8.95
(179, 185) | 9.03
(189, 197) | 9.18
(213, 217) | 9.01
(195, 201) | 9.17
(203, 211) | 9.3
